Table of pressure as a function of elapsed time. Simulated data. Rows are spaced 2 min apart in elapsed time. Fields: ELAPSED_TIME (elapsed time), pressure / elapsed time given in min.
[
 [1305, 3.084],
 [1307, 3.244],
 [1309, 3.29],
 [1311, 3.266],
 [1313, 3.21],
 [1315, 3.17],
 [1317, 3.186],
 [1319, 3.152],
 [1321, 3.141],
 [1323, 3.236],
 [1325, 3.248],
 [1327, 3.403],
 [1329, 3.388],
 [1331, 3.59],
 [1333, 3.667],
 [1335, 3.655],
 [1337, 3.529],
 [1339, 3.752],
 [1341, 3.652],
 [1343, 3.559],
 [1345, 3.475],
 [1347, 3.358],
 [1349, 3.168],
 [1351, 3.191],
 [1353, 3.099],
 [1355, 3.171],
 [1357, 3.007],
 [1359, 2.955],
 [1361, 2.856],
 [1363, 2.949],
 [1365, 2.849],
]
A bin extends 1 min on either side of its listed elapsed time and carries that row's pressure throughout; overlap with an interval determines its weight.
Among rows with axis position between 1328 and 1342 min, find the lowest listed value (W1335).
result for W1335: 3.388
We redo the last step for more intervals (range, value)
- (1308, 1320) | 3.152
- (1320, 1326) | 3.141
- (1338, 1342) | 3.652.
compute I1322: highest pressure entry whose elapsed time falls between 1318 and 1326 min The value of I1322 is 3.248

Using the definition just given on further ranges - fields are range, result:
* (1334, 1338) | 3.655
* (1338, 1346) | 3.752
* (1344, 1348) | 3.475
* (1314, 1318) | 3.186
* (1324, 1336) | 3.667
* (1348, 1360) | 3.191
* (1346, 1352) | 3.358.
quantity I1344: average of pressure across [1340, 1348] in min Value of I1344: 3.51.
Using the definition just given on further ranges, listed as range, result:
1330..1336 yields 3.64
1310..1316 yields 3.22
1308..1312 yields 3.28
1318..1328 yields 3.24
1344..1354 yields 3.26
